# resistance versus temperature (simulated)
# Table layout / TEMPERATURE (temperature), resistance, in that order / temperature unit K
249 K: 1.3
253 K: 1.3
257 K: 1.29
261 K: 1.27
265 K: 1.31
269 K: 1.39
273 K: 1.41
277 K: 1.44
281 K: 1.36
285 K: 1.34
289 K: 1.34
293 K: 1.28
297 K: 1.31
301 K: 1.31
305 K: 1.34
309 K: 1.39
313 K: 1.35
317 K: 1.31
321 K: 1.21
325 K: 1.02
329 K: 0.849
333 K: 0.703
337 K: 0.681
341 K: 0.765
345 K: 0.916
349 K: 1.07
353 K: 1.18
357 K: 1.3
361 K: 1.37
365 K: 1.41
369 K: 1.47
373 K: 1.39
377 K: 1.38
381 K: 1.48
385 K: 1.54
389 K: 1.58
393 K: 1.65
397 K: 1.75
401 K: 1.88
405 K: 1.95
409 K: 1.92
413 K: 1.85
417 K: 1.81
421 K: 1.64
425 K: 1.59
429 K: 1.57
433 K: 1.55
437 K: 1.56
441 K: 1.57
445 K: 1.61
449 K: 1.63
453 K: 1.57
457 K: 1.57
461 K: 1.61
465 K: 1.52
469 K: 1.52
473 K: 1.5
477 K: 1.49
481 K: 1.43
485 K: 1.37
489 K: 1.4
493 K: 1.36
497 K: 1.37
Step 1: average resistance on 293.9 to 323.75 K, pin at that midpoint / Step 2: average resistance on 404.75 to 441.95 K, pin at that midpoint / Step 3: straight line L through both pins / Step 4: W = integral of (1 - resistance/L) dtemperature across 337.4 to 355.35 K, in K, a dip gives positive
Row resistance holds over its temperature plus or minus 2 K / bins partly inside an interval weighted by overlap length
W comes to 5.9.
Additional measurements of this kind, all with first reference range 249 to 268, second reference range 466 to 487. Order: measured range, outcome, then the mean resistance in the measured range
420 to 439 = -2.0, 1.58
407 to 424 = -4.5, 1.79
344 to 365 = 2.6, 1.2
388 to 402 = -3.1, 1.71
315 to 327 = 1.5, 1.18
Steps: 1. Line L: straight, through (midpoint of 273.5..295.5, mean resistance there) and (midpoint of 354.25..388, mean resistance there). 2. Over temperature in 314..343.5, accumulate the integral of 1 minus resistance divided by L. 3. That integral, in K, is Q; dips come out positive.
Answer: 9.3 K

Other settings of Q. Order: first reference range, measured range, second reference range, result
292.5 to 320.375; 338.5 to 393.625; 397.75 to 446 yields 8.1 K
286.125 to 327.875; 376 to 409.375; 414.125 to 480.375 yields -4.8 K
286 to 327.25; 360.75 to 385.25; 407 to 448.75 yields 1.0 K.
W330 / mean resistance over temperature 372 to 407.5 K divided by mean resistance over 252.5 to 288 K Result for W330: 1.2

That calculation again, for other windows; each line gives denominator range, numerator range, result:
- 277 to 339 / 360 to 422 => 1.37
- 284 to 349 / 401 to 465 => 1.48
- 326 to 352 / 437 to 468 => 1.86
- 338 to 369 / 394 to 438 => 1.51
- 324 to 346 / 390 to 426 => 2.20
